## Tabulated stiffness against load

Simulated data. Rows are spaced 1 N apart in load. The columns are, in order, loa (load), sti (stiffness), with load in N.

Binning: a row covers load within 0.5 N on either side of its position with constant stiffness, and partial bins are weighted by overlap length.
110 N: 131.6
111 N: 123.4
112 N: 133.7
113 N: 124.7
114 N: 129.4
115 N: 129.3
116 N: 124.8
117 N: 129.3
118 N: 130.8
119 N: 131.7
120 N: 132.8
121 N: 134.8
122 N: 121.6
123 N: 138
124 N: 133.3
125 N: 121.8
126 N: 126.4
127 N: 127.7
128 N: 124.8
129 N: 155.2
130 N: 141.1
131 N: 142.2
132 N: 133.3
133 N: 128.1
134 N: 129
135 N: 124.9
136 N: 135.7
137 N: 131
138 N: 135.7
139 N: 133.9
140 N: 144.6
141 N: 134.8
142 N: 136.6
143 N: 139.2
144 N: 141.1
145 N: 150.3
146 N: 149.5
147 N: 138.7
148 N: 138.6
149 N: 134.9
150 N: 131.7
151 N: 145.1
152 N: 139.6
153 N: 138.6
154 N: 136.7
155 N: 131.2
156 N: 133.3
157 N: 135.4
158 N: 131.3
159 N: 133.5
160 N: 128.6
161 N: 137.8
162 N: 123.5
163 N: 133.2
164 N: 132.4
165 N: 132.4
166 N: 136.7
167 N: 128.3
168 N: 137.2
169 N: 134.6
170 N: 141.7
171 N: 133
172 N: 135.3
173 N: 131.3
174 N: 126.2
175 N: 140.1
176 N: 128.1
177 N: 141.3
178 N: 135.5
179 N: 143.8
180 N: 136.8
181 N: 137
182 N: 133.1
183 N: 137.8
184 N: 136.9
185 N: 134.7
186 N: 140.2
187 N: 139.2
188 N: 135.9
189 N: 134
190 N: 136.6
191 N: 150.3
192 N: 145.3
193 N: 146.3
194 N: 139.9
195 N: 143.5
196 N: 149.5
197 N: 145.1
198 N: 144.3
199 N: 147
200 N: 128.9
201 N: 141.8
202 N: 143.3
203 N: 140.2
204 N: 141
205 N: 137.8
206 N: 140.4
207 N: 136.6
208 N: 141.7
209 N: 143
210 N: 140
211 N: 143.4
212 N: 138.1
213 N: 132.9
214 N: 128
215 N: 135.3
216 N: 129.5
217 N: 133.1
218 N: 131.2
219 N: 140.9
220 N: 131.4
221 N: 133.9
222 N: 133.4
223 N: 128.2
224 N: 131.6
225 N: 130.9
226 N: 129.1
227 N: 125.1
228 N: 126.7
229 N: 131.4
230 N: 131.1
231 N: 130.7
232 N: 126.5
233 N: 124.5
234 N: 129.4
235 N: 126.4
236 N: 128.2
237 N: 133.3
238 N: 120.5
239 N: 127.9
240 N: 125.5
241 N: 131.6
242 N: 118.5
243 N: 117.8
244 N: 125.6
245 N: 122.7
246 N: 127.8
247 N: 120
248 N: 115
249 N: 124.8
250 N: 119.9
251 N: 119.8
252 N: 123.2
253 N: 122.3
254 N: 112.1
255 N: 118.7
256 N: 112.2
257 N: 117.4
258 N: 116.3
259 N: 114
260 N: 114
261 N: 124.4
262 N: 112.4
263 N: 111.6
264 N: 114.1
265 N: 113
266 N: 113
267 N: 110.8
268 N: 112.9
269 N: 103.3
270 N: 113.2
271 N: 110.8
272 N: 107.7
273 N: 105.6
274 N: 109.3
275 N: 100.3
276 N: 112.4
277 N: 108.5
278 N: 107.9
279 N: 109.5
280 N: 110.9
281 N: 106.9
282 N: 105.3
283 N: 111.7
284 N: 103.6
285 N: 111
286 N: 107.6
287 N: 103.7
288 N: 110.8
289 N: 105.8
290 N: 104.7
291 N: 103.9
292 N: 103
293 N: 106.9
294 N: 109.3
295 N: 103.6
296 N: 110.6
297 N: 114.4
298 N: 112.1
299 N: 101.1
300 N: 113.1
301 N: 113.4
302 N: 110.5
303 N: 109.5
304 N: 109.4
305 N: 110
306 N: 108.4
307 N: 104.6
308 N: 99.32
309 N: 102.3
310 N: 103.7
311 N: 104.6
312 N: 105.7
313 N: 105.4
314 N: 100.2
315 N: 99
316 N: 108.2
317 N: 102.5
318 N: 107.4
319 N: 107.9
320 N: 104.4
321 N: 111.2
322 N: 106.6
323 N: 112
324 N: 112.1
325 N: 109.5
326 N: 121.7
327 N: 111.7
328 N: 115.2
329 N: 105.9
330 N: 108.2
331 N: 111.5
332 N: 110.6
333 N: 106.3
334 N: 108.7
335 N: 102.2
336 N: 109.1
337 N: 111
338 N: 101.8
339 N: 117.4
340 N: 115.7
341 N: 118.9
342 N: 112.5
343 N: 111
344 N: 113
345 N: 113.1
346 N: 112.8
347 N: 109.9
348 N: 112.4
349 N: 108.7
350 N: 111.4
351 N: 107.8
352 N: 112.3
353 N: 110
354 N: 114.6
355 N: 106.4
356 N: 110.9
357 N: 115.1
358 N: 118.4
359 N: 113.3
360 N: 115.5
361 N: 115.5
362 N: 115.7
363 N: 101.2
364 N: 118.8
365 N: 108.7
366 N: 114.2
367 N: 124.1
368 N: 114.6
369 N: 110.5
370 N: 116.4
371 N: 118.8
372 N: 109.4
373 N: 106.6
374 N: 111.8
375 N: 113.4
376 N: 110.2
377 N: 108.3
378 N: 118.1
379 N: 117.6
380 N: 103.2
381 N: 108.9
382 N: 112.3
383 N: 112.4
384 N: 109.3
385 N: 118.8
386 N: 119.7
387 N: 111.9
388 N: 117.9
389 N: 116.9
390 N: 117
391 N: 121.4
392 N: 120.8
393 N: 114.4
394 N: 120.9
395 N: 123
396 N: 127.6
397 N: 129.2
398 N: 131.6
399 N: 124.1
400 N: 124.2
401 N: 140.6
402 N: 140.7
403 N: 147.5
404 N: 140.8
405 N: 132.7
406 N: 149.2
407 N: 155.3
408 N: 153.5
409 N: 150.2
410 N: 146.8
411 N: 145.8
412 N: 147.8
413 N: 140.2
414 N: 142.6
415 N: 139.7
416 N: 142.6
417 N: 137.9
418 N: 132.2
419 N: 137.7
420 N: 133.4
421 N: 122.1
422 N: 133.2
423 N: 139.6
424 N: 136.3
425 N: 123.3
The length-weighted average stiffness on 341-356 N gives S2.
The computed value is 111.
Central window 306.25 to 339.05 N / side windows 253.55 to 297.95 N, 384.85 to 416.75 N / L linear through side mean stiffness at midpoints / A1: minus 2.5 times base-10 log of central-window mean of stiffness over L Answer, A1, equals 0.11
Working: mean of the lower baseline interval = 110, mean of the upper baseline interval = 133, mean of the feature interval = 107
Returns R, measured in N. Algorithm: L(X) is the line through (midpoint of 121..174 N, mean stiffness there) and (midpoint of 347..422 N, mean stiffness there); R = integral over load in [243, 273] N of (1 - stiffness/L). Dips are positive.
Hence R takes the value 3.0 N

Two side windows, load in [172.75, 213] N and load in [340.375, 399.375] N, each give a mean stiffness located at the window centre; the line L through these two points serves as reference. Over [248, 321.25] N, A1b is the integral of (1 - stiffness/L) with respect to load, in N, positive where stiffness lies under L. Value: 9.8 N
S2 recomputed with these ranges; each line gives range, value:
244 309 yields 111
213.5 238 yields 130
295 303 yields 110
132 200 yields 137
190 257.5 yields 132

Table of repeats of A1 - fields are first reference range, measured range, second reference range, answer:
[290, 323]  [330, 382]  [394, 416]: 0.102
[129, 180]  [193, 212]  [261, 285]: -0.133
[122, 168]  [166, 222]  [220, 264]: -0.070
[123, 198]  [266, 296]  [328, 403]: 0.150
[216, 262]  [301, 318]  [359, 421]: 0.183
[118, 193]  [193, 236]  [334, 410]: -0.038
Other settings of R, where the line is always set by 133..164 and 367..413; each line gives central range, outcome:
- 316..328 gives 1.7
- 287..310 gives 3.8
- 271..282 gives 1.9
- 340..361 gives 2.3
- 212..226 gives 0.0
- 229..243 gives 0.5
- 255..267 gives 1.4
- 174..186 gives -0.2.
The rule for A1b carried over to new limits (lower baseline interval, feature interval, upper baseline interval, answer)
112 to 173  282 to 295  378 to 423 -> 2.5 N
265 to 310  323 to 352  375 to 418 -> 1.5 N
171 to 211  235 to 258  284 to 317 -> 0.1 N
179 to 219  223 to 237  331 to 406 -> 0.6 N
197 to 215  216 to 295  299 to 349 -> 5.4 N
